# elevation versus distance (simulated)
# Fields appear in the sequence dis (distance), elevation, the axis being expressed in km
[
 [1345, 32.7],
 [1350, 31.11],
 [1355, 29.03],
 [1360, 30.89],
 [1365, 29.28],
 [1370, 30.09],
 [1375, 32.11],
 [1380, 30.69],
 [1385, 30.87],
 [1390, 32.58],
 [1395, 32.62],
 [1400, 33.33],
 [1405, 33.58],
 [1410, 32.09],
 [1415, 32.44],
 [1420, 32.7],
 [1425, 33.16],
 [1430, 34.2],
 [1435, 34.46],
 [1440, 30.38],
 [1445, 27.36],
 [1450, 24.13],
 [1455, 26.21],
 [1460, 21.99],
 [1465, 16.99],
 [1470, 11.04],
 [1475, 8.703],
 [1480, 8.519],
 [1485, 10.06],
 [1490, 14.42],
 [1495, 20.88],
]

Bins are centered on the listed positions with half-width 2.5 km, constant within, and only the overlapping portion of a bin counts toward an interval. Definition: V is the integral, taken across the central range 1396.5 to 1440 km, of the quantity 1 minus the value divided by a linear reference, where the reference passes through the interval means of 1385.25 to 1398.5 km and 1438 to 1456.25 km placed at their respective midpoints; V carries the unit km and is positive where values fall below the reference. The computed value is -4.9 km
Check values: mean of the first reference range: 32.4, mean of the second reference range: 27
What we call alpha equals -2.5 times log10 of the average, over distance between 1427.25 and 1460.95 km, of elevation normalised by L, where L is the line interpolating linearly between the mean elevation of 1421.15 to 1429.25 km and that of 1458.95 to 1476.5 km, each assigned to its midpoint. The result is -0.16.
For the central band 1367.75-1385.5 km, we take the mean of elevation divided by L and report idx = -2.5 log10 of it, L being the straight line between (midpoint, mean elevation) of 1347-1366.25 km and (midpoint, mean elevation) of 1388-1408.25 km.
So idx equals 0.021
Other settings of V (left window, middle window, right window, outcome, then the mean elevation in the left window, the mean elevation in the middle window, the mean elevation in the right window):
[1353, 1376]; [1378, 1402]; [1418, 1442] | -0.55 km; 30.2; 32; 33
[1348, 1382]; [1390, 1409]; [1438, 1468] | -3.41 km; 30.4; 33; 24.2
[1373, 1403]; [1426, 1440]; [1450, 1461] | -3.40 km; 32.1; 33.5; 24.4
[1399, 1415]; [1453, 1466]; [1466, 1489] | -4.74 km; 32.9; 22.1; 10.4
